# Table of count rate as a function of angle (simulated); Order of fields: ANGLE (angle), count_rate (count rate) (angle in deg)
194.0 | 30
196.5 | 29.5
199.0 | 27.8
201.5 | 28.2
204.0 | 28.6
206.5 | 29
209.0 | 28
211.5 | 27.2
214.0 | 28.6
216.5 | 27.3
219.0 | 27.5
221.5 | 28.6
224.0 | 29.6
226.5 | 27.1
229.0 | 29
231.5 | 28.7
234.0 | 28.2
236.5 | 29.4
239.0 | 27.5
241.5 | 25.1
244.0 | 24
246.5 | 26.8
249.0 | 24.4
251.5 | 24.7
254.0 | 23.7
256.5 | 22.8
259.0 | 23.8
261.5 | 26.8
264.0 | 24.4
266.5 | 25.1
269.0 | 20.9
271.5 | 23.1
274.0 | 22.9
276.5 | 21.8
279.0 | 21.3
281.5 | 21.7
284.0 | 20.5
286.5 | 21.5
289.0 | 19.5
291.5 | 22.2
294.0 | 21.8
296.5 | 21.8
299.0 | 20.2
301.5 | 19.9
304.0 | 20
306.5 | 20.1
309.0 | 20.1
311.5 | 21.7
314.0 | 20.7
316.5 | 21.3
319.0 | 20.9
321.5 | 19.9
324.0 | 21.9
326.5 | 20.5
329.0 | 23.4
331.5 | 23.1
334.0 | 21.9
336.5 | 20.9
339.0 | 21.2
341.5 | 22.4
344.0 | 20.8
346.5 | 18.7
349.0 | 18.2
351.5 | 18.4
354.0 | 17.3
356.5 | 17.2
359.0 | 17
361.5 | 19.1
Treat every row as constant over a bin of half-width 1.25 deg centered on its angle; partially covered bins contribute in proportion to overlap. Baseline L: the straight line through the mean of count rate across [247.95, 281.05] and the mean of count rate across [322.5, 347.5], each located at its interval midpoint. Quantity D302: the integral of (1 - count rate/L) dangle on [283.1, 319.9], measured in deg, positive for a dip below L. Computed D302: 2.6 deg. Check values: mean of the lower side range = 23.5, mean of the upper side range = 21.5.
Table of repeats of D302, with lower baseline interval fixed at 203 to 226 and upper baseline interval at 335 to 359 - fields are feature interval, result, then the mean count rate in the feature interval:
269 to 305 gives 3.2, 21.3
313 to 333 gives -0.5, 21.5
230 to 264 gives 0.3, 25.8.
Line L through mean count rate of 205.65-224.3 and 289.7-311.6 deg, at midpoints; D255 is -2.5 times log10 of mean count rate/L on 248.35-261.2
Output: 0.03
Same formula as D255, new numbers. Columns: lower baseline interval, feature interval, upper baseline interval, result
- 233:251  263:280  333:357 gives 0.08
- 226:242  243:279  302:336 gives 0.09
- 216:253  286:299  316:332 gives 0.11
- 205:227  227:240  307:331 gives -0.06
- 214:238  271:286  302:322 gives 0.09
